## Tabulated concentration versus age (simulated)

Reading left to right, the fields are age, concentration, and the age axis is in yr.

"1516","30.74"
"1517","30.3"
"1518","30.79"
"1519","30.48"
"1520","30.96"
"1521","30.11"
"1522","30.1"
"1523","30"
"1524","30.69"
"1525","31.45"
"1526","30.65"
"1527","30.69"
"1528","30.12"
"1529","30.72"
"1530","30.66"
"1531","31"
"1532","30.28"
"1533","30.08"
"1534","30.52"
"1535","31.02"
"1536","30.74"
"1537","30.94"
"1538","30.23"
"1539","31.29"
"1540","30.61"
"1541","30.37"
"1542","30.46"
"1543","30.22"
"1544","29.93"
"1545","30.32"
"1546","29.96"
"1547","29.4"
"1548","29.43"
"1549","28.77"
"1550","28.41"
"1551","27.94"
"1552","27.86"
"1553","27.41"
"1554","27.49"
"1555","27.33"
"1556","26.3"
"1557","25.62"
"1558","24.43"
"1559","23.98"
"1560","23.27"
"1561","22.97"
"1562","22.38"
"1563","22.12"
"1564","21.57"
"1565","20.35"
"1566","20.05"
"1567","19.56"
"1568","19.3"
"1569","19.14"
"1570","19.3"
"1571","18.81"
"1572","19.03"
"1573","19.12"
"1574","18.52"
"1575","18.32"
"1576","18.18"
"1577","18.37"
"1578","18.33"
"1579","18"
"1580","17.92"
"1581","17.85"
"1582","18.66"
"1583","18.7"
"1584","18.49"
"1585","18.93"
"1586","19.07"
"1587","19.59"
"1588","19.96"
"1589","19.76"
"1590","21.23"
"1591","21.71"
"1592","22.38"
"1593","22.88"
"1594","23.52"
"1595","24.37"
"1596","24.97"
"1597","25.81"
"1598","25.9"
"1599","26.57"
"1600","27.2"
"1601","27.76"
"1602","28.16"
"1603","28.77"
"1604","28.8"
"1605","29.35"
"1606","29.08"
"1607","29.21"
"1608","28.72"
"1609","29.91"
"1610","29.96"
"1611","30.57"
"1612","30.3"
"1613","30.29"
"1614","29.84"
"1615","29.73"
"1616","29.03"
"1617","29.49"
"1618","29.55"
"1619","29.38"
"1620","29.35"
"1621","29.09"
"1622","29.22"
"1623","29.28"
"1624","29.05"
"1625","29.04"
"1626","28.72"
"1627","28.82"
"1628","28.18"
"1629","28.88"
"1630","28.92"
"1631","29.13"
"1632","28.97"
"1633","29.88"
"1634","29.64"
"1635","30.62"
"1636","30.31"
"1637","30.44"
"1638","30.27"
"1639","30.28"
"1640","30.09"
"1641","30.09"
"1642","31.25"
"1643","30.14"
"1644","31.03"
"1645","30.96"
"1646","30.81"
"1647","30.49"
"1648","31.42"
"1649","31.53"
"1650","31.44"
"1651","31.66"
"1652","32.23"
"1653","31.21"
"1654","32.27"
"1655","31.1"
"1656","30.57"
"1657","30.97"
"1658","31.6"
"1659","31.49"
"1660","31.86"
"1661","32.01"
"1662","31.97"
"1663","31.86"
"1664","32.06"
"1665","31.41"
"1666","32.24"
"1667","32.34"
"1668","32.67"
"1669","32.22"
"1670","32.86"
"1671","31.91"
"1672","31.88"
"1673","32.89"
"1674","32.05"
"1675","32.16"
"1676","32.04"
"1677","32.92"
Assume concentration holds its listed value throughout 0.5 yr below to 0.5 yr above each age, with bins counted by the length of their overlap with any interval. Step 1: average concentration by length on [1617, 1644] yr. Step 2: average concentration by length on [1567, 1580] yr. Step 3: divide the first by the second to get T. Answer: 1.58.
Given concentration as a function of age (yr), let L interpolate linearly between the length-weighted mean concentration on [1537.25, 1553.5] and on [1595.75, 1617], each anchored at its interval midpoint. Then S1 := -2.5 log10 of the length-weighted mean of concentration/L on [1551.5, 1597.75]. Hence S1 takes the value 0.33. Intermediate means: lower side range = 29.6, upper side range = 28.6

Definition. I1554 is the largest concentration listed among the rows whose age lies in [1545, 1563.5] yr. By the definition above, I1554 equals 30.32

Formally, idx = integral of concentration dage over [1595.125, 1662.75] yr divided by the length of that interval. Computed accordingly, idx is 29.7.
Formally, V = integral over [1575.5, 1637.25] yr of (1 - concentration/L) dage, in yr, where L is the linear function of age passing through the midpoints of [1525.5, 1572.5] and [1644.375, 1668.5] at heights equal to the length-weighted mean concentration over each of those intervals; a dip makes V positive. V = 7.3 yr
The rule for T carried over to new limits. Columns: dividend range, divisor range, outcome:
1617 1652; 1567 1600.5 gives 1.46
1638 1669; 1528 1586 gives 1.27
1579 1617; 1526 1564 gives 0.88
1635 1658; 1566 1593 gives 1.61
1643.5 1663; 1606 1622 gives 1.06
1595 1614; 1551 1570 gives 1.21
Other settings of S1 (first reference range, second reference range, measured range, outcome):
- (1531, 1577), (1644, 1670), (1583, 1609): 0.151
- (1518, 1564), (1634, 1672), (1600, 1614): 0.039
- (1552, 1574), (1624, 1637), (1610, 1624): -0.065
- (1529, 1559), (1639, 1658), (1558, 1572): 0.370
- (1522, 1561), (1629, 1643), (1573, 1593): 0.464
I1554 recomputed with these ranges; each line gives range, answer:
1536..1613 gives 31.29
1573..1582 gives 19.12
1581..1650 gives 31.53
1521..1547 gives 31.45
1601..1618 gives 30.57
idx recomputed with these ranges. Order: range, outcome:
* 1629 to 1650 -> 30.3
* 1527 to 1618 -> 25.4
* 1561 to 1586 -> 19.3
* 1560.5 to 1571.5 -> 20.5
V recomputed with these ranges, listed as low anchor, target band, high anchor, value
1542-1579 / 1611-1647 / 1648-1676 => -0.7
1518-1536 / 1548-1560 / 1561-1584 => -1.5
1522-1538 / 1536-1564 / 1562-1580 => -2.8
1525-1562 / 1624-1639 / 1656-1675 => 0.8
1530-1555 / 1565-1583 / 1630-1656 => 6.7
